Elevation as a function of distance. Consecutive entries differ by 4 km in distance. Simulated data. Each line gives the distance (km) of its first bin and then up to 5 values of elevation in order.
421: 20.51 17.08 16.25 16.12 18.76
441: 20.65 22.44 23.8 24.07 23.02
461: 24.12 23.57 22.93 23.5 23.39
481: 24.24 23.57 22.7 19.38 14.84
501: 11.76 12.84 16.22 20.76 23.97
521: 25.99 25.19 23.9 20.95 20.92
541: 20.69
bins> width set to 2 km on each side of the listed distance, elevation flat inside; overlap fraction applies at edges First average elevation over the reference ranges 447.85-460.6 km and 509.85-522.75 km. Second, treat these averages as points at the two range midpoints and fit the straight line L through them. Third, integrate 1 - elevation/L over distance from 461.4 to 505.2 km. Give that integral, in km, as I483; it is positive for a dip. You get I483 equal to 4.9 km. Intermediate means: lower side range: 23.7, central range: 20.7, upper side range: 22.9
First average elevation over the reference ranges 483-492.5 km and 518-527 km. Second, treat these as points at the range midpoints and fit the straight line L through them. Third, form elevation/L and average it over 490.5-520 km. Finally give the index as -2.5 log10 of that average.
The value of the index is 0.35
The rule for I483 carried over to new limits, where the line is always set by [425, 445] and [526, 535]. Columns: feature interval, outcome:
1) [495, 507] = 4.6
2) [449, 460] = -2.5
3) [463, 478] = -2.5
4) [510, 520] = 0.0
